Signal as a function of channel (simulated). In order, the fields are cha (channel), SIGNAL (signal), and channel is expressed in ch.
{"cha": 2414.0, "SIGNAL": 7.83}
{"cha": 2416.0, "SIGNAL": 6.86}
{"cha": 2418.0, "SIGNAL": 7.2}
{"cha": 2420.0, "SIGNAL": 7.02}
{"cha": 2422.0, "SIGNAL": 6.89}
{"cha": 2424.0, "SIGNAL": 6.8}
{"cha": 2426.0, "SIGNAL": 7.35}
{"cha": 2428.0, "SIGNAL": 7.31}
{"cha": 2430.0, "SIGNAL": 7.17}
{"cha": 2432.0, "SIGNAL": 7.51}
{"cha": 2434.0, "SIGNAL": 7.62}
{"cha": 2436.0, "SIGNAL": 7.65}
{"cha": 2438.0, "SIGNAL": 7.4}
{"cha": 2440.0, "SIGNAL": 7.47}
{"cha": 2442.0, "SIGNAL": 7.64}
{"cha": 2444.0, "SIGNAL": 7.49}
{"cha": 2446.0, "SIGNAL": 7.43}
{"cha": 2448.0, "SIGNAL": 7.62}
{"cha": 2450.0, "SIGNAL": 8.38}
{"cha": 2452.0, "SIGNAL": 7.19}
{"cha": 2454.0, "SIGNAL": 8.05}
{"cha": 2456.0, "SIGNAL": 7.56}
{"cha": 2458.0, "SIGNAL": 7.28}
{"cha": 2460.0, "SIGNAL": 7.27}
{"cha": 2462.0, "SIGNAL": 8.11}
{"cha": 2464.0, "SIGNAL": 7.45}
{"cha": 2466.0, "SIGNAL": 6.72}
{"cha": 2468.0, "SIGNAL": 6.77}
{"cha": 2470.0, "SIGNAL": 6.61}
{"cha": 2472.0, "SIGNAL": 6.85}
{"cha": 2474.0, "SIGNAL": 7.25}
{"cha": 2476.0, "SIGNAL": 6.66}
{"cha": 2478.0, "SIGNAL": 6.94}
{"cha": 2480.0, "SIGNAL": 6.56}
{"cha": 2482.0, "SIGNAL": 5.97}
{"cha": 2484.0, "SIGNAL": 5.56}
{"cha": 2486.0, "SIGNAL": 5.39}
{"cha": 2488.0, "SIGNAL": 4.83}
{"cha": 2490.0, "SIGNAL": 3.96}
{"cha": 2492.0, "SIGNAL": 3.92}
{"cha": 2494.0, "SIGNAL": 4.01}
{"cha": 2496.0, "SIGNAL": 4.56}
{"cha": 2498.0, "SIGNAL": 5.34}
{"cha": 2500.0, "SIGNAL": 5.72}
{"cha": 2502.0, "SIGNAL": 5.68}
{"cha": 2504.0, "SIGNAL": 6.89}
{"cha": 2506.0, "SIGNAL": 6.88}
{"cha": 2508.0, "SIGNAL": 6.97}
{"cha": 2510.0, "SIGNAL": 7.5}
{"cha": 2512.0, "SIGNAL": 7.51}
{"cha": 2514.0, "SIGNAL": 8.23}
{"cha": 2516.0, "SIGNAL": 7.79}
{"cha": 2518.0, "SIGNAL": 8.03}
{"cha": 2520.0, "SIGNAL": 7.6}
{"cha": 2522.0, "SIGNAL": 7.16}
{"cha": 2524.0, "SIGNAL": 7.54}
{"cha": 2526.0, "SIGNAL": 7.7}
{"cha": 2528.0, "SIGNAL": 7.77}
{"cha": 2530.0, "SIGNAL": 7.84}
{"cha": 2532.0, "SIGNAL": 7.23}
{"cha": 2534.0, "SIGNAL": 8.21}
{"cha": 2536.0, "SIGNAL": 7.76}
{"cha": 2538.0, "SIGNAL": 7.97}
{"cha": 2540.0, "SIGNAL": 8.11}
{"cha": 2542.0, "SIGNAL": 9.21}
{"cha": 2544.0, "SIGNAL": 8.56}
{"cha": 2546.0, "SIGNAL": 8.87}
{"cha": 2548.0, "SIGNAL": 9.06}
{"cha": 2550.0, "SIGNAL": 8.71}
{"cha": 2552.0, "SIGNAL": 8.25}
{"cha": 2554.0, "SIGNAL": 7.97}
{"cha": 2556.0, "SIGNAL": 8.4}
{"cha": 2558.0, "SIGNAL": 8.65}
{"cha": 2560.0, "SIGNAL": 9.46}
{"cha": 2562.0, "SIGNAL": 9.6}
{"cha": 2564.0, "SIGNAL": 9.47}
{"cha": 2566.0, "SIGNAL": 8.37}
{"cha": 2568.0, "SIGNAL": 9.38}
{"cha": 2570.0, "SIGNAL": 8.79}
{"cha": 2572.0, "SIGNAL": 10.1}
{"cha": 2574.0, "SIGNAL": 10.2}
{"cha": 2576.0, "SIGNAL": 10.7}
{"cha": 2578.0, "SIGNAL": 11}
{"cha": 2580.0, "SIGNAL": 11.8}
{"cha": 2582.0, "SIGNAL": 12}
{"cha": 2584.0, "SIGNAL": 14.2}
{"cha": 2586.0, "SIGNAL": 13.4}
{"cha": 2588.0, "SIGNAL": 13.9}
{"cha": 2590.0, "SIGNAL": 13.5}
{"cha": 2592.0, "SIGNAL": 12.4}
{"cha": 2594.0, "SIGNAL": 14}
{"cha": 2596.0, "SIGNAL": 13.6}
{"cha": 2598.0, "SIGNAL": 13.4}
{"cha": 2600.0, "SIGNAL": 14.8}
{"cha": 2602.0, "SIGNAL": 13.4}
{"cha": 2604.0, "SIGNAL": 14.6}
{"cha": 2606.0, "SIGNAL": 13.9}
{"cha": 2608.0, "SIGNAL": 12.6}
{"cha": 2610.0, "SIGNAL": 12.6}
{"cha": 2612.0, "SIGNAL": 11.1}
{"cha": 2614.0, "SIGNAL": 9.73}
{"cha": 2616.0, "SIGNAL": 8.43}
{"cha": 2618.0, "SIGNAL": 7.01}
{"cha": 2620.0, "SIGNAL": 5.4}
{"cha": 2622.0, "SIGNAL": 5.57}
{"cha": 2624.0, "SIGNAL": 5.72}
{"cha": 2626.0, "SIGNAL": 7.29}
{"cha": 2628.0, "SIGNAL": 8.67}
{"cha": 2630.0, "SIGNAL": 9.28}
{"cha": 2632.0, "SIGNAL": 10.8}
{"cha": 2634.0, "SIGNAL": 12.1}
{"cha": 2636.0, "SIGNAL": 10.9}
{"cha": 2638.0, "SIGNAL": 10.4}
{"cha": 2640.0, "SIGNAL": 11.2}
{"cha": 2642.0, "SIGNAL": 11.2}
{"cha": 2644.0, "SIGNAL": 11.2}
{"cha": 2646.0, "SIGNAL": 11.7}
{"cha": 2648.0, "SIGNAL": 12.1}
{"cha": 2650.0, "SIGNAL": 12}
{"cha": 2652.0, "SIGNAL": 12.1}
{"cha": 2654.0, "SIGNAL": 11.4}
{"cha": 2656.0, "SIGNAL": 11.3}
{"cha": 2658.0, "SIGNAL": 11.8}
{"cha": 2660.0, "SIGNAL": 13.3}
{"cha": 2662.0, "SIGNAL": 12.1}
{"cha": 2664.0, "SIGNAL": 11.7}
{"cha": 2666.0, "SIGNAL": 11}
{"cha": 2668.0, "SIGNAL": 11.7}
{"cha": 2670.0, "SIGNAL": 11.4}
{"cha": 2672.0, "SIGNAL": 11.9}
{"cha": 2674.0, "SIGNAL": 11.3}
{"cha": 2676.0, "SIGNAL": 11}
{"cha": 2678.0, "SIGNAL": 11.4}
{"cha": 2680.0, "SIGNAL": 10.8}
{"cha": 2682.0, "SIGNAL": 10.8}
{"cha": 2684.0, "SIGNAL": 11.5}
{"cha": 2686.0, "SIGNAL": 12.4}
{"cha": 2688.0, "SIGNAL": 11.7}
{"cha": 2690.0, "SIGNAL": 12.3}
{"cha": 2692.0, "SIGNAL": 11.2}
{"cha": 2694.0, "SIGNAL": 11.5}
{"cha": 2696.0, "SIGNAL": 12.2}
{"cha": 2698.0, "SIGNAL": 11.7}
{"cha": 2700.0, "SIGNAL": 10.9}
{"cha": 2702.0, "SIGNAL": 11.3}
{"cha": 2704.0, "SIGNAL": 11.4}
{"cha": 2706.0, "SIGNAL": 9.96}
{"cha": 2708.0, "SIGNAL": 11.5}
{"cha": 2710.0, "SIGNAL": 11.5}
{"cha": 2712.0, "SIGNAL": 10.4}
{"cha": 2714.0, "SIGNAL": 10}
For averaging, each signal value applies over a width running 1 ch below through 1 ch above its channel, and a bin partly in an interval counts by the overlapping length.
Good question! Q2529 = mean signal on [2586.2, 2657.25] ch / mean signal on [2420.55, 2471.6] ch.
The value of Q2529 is 1.51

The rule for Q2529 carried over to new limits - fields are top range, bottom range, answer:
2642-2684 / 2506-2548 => 1.47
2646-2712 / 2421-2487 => 1.62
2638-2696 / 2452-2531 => 1.73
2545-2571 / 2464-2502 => 1.53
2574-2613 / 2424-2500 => 1.92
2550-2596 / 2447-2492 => 1.60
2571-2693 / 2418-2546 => 1.61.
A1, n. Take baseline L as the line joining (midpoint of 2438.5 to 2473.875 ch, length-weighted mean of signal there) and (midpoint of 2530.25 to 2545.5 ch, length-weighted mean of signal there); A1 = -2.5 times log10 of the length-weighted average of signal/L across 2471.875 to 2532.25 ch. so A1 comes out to 0.20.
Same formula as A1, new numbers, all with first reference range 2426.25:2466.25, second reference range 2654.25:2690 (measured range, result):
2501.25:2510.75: 0.26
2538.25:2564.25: 0.08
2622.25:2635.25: 0.22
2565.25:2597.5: -0.18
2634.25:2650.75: -0.03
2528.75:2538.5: 0.17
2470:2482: 0.19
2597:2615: -0.23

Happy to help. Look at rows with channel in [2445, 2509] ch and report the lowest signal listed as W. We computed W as 3.92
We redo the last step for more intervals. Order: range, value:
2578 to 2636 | 5.4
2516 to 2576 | 7.16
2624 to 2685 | 5.72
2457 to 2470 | 6.61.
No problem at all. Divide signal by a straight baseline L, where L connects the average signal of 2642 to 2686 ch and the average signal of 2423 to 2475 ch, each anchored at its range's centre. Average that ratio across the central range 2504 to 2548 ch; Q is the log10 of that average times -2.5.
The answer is 0.14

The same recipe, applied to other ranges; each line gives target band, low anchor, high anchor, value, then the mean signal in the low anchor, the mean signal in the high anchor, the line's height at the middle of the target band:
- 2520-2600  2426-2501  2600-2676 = -0.093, 6.69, 10.9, 9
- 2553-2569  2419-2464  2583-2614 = 0.315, 7.46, 13.3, 11.9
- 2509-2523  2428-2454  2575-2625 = 0.223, 7.56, 11.6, 9.44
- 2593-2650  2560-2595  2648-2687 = 0.061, 11.3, 11.6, 11.5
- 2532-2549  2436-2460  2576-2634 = 0.160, 7.58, 11.2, 9.73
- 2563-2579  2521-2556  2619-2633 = -0.229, 8.12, 7.53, 7.9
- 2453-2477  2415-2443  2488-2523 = -0.061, 7.28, 6.3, 6.82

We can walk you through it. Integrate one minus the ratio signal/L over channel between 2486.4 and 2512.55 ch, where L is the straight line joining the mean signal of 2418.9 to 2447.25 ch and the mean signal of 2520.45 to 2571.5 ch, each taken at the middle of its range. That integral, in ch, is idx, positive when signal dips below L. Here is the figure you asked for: 7.69 ch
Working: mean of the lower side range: 7.34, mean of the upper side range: 8.41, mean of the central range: 5.64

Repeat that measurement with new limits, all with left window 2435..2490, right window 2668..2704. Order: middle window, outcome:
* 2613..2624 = 3.3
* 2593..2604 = -4.7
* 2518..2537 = 1.4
